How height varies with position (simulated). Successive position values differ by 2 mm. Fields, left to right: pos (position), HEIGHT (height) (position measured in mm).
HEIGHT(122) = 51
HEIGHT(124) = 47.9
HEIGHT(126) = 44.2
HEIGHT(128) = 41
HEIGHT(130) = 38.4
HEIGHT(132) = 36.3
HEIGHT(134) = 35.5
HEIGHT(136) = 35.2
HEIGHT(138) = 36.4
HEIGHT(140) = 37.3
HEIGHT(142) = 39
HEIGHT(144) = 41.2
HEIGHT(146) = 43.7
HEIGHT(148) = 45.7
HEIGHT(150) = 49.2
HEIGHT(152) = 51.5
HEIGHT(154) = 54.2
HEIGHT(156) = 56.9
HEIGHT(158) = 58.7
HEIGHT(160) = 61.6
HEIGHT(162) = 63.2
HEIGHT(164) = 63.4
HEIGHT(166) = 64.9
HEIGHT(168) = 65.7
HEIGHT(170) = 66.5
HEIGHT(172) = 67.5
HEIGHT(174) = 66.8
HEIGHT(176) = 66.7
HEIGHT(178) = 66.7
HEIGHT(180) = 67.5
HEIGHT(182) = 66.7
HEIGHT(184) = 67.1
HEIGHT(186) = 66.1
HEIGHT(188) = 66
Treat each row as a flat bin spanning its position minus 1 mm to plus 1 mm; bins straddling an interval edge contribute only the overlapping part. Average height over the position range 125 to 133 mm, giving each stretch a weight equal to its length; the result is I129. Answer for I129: 40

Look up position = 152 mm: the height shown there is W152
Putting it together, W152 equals 51.5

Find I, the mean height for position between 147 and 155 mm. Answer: 50.2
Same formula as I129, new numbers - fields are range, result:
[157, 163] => 61.2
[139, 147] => 40.3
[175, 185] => 66.9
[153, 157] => 55.5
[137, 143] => 37.6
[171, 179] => 66.9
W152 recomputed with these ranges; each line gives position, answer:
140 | 37.3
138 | 36.4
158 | 58.7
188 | 66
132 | 36.3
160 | 61.6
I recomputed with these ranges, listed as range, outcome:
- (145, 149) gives 44.7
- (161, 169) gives 64.3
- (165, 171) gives 65.7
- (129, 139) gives 36.4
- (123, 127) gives 46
